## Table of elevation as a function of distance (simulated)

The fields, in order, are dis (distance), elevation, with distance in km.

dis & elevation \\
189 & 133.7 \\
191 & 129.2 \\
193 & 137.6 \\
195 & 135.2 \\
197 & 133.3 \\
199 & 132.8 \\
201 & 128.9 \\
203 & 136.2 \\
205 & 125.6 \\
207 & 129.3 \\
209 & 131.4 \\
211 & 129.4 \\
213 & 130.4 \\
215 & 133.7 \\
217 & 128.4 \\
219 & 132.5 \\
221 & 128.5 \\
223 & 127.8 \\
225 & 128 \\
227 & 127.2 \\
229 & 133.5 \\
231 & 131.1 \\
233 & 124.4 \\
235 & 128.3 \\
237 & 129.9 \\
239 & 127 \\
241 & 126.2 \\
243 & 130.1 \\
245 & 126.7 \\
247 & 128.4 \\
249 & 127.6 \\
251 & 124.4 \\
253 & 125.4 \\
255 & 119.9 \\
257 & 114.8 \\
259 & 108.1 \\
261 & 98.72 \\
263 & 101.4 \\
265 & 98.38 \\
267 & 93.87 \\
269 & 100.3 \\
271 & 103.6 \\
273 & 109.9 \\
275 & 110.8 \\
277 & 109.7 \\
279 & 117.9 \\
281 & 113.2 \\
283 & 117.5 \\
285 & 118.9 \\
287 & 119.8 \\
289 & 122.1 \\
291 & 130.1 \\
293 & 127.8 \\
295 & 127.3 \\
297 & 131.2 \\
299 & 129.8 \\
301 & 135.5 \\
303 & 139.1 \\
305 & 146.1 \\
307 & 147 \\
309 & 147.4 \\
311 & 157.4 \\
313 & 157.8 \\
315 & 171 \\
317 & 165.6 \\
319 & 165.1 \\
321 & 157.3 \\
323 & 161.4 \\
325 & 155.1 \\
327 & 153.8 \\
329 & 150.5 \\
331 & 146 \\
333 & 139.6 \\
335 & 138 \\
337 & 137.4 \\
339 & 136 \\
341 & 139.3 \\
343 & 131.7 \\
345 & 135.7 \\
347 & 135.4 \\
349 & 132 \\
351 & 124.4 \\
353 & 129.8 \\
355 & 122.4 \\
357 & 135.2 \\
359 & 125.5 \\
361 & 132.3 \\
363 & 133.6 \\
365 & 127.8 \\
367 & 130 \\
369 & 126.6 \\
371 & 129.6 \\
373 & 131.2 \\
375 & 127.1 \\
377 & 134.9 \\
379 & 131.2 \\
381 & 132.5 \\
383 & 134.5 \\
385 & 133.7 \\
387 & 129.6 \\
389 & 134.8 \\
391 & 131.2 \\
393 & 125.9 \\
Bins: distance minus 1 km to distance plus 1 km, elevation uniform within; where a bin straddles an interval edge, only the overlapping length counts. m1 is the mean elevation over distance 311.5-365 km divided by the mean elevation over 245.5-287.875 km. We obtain 1.3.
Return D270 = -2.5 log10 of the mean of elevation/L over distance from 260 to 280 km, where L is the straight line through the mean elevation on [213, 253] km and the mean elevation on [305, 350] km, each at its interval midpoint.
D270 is 0.29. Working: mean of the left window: 129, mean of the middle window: 104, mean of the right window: 148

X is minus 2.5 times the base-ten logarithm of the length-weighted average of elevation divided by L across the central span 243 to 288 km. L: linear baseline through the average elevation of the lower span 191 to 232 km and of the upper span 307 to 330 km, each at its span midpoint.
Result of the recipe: 0.26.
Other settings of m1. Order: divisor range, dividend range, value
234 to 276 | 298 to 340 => 1.29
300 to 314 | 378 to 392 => 0.90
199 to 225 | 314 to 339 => 1.17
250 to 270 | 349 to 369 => 1.19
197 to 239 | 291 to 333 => 1.14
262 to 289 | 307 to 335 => 1.42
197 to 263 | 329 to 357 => 1.07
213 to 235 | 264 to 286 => 0.84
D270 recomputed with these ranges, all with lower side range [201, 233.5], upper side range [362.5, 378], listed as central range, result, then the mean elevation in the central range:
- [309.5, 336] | -0.192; 155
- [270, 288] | 0.147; 113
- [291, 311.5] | -0.065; 138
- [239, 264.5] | 0.093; 119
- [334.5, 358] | -0.025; 133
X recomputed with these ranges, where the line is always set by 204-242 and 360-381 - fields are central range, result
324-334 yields -0.15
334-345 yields -0.05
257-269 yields 0.27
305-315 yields -0.18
